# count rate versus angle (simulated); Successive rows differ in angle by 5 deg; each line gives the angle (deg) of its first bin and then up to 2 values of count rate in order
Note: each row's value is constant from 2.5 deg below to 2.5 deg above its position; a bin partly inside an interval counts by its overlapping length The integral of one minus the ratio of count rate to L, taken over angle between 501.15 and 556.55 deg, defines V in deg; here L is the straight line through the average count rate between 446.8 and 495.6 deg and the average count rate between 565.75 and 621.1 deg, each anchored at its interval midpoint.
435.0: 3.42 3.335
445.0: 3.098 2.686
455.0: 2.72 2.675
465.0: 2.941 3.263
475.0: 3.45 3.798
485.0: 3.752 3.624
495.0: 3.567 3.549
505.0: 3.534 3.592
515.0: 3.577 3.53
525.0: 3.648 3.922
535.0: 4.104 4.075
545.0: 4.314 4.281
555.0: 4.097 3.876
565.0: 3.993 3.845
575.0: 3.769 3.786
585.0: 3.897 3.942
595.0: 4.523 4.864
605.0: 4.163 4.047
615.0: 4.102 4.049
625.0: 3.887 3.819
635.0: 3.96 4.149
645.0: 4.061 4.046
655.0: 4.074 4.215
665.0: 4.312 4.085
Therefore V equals -3.5 deg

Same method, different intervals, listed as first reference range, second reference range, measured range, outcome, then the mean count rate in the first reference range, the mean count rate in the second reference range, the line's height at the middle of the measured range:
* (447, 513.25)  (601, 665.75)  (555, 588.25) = -0.95 deg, 3.32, 4.08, 3.77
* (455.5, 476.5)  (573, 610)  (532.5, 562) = -3.04 deg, 3.03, 4.13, 3.74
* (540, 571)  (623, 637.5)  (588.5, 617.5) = -2.39 deg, 4.08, 3.89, 3.96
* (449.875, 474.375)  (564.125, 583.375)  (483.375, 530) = -4.67 deg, 2.92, 3.84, 3.29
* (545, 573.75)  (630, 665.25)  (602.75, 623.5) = -0.08 deg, 4.03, 4.08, 4.06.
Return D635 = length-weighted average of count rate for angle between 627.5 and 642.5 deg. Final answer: 3.98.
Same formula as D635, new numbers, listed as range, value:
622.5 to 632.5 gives 3.85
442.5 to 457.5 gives 2.83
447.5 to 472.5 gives 2.86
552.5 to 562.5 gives 3.99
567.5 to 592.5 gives 3.85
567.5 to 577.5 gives 3.81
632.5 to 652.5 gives 4.05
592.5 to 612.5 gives 4.4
